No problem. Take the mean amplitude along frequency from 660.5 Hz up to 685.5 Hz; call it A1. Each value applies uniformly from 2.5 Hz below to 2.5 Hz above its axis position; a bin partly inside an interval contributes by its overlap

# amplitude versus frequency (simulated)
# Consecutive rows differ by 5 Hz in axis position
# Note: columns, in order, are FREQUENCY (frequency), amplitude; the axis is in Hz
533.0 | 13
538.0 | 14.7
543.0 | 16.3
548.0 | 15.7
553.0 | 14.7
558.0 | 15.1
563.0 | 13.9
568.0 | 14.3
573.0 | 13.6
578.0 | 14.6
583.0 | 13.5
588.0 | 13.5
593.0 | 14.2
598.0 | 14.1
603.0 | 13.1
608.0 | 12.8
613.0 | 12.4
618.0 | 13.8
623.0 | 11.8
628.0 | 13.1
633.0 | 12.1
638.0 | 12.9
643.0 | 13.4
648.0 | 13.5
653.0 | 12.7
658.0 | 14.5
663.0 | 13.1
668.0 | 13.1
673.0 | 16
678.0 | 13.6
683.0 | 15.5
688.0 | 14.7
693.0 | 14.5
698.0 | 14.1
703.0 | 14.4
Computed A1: 14.3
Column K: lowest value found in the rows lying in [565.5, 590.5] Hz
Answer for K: 13.5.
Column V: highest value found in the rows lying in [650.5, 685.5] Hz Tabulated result 16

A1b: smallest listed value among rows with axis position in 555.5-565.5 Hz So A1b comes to 13.9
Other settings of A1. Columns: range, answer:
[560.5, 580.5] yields 14.1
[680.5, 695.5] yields 14.9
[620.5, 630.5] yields 12.4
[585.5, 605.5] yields 13.7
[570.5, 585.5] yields 13.9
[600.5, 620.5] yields 13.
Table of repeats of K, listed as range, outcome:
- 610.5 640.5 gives 11.8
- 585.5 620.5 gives 12.4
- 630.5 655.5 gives 12.1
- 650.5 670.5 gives 12.7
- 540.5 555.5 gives 14.7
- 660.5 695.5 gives 13.1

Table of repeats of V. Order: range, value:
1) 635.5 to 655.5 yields 13.5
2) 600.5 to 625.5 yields 13.8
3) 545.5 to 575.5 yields 15.7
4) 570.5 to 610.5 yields 14.6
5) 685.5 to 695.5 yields 14.7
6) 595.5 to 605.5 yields 14.1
